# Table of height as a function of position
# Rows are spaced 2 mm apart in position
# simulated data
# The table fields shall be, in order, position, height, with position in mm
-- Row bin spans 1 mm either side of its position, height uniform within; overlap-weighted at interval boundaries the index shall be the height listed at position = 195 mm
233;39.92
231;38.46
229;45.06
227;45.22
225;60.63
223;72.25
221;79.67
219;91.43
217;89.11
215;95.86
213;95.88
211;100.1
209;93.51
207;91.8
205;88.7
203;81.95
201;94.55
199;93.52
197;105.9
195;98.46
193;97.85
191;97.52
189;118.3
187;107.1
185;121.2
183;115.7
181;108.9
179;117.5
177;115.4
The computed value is 98.46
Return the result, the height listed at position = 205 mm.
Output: 88.7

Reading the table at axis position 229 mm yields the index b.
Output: 45.06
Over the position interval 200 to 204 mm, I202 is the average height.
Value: 88.2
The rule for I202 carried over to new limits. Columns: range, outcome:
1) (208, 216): 96.3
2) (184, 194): 108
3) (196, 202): 98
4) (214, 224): 85.7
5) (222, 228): 59.4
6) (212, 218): 93.6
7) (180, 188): 113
